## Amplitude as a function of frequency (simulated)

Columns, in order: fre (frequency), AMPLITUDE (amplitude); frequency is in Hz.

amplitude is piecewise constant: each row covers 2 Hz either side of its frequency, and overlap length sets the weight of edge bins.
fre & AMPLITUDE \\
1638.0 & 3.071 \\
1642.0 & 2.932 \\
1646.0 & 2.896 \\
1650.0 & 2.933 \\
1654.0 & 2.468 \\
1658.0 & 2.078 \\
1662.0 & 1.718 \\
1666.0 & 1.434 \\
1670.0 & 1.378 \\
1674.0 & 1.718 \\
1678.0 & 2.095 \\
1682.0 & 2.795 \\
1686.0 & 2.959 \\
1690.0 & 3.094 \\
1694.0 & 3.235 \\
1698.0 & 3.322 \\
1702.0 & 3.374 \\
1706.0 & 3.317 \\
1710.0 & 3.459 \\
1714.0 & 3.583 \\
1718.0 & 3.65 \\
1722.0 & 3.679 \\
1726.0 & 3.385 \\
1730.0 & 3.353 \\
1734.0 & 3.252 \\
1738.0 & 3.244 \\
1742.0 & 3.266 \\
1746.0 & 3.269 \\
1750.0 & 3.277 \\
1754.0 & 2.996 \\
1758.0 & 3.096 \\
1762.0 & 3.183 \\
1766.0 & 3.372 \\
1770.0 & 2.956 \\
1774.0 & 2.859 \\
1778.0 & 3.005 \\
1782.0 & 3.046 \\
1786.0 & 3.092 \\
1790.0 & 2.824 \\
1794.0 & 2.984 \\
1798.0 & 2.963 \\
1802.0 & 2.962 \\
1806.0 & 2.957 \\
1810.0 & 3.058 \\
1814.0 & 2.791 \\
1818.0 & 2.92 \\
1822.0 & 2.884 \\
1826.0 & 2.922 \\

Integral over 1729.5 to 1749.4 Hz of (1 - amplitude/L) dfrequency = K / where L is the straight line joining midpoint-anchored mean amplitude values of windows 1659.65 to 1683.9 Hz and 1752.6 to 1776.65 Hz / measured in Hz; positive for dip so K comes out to -3.8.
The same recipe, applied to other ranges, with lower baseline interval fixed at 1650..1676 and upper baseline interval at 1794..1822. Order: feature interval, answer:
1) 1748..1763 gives -3.4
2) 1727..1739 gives -4.5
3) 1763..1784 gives -2.9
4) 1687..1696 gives -4.5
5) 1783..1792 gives -0.6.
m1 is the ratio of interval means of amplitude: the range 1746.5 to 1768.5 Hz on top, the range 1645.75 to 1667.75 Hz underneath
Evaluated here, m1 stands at 1.44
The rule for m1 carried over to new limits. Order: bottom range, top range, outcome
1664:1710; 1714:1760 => 1.26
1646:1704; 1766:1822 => 1.19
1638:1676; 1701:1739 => 1.55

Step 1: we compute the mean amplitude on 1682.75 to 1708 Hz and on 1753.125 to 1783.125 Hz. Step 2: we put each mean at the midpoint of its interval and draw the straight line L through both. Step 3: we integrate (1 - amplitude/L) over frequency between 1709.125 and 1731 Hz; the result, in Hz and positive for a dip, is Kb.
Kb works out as -2.6 Hz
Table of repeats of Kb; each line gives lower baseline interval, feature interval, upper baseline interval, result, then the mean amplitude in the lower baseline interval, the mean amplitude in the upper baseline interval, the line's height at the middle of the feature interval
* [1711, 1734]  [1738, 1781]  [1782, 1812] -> 1.5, 3.5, 2.98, 3.24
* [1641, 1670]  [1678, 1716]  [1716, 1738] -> -2.9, 2.26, 3.44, 2.95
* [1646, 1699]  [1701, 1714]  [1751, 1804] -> -4.0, 2.4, 3.03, 2.61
